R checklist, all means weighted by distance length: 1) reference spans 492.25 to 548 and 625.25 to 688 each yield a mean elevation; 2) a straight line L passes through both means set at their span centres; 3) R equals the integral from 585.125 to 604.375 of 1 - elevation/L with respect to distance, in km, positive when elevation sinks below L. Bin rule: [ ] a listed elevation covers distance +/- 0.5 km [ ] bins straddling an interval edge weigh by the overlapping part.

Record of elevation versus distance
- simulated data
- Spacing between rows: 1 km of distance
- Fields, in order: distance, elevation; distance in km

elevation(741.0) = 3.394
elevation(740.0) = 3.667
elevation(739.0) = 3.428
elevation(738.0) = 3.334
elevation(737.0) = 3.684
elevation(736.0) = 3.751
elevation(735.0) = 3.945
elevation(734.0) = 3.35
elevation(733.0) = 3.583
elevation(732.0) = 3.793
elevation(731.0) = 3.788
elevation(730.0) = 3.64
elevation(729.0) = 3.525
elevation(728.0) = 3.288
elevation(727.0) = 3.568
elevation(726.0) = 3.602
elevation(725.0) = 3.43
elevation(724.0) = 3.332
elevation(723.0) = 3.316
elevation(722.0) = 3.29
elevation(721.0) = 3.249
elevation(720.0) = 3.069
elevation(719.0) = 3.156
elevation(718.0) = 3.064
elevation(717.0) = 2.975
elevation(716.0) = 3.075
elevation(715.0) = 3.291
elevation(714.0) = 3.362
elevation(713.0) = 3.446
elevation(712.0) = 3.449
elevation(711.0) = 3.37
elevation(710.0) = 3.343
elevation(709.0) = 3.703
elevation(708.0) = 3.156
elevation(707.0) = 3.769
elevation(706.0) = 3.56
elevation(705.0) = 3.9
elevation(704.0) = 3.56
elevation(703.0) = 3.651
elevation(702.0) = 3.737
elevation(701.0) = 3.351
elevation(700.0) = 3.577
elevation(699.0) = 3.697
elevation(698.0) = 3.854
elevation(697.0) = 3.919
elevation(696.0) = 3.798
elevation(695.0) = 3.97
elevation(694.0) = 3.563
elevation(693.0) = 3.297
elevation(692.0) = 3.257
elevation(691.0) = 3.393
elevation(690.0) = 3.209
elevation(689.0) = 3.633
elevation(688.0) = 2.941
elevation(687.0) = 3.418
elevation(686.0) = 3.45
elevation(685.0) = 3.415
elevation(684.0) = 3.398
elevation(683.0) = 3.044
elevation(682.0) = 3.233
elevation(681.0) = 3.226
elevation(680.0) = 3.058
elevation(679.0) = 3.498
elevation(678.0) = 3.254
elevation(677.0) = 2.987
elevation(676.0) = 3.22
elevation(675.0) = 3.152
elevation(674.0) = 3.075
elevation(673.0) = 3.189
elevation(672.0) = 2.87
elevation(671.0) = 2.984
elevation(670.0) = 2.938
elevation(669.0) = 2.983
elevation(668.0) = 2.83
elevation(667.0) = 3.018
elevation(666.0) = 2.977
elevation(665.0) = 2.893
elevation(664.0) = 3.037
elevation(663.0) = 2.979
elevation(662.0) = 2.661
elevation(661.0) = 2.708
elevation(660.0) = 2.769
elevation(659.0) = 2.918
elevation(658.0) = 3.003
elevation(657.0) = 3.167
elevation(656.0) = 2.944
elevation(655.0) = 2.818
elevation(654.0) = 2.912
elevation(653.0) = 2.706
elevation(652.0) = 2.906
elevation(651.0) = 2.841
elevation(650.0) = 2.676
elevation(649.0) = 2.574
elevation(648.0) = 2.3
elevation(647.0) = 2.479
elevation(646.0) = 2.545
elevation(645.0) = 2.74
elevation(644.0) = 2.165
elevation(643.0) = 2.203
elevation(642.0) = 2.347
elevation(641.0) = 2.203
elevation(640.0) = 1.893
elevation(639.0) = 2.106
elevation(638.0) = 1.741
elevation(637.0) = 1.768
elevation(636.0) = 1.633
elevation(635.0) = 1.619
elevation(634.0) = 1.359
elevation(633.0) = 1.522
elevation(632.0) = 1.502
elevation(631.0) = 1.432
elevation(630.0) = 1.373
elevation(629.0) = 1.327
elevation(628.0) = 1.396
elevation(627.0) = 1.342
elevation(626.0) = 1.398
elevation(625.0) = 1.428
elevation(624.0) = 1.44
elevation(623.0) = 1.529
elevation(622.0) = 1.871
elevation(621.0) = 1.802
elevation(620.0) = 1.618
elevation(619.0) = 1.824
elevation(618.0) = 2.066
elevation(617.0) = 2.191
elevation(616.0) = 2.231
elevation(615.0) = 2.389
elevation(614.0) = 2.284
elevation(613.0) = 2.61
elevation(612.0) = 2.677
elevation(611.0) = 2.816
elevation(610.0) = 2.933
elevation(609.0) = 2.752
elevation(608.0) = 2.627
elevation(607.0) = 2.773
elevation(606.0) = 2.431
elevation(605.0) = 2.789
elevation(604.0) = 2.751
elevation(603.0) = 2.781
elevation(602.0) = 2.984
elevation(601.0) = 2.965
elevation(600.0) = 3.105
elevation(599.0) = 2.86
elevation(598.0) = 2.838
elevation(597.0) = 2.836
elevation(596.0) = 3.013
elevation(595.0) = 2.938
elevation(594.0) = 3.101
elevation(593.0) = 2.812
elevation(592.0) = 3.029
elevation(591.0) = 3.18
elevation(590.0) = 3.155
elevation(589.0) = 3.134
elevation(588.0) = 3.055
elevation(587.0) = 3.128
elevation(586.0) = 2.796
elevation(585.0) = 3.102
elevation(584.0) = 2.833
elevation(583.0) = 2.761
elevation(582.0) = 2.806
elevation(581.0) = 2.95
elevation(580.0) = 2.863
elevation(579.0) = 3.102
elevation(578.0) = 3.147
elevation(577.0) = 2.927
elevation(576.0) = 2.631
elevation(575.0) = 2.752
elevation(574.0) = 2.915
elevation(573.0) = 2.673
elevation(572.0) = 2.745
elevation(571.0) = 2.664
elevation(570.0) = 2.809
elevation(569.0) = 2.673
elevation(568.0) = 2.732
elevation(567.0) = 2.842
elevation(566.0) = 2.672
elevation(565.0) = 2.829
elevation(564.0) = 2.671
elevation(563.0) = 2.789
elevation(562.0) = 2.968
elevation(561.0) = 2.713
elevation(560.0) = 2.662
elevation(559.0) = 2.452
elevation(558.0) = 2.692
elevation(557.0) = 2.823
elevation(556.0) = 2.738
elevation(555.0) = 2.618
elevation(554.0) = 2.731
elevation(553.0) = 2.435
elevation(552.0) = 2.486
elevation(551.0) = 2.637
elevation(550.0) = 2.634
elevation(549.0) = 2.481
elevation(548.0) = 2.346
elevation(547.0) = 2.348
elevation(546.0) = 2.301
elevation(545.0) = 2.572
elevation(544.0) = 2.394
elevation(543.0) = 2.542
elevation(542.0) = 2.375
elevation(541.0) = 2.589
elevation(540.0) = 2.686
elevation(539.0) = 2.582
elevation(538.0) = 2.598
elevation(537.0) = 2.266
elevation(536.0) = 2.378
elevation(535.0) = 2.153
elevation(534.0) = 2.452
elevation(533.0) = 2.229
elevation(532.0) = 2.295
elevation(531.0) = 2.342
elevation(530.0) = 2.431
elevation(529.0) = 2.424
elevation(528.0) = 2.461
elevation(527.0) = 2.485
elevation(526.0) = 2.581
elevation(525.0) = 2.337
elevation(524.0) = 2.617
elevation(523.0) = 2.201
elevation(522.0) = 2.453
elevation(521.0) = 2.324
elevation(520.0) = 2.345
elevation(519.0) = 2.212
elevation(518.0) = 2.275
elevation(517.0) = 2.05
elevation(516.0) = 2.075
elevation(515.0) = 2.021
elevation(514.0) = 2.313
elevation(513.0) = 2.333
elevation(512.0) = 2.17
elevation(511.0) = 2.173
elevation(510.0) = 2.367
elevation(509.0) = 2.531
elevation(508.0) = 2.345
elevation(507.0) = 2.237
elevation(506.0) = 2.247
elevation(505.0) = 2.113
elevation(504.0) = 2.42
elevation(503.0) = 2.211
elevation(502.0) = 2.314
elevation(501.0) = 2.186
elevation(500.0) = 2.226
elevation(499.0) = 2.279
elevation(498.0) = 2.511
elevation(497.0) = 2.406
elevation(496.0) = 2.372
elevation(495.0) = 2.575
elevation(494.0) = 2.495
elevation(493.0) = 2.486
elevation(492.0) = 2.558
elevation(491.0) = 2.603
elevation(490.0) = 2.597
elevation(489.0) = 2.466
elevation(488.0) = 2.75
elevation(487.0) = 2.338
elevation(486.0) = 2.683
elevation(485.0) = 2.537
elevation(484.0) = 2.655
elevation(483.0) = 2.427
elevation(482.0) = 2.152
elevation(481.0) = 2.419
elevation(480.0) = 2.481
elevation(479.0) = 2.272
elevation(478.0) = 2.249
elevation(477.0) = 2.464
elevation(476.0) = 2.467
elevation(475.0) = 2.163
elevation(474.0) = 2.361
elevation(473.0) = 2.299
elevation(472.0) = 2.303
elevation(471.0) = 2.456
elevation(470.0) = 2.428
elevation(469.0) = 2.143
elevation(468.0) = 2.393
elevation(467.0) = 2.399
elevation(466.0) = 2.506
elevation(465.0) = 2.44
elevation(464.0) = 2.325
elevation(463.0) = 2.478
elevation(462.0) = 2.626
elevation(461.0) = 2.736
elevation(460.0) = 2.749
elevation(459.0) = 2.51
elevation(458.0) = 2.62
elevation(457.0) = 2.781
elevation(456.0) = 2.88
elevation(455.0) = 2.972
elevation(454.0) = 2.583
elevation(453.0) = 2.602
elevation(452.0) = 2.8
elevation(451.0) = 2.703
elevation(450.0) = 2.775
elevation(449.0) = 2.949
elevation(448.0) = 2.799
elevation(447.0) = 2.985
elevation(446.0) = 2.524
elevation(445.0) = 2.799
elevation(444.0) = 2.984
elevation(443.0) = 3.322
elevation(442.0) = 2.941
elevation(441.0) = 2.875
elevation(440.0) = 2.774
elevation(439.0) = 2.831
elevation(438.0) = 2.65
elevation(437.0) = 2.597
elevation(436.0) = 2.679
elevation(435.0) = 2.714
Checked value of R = -3.8 km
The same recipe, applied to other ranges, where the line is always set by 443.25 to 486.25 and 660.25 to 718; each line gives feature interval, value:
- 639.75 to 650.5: 2.6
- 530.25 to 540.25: 1.4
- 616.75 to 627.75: 5.0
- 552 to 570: 1.1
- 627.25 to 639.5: 6.1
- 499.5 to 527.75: 4.4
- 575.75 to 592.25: -0.2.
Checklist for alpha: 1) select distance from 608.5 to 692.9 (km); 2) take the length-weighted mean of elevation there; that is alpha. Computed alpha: 2.54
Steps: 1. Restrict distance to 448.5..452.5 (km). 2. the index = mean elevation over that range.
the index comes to 2.81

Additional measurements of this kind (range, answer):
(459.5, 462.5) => 2.7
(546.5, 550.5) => 2.45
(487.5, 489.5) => 2.61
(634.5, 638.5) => 1.69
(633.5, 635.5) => 1.49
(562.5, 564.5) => 2.73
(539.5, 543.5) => 2.55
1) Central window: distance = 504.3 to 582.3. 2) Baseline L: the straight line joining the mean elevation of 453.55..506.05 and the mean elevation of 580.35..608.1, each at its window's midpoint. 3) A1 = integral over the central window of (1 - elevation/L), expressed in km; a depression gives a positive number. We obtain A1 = 5.6 km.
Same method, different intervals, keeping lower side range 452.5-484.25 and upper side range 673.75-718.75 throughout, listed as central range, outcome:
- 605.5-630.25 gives 8.26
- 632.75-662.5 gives 7.40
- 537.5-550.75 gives 1.37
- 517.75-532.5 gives 1.75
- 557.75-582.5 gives 0.90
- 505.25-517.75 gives 1.96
